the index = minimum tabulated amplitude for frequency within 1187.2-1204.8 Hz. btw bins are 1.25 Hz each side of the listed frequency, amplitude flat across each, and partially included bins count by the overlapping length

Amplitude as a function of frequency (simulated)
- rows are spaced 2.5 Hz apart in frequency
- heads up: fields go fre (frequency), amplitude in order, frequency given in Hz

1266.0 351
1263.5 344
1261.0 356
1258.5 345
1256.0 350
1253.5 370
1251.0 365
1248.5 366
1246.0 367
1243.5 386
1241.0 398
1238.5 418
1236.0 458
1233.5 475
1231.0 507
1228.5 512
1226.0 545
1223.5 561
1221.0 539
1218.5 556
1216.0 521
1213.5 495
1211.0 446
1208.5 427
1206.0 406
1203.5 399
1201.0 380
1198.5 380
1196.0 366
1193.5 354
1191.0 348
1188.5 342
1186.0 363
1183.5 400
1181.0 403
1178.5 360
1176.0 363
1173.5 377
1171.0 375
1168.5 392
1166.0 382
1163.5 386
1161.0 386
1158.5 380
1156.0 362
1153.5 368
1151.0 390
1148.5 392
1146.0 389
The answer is 342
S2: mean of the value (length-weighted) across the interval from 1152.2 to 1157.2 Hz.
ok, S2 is 365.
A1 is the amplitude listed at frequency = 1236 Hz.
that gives 458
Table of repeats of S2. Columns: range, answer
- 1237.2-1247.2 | 393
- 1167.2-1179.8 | 374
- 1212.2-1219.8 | 524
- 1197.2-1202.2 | 380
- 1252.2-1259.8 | 355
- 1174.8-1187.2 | 378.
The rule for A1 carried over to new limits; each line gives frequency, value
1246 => 367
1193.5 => 354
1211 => 446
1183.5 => 400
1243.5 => 386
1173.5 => 377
